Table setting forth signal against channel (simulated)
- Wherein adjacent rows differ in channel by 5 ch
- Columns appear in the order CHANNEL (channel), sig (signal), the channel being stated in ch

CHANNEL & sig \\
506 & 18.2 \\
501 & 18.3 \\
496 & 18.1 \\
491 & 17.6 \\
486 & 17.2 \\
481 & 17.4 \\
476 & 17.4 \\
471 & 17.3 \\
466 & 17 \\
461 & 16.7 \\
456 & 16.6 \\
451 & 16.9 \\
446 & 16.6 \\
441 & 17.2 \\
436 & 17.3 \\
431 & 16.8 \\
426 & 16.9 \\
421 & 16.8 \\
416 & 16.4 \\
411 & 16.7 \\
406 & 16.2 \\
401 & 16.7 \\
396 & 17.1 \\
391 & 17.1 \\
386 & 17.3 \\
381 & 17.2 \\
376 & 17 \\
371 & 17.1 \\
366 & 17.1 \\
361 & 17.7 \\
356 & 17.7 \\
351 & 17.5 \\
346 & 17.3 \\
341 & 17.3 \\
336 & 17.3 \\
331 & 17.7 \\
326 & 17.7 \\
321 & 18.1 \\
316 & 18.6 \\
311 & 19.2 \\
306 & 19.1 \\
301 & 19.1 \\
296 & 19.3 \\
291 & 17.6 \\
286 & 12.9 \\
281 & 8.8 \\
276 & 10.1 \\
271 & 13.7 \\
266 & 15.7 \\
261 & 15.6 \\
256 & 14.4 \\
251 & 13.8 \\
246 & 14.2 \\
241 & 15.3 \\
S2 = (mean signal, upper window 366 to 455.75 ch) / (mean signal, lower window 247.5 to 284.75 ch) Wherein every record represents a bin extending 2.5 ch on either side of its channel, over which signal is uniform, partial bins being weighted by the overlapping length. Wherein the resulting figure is 1.3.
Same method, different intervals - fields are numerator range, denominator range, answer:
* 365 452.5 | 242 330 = 1.07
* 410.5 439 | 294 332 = 0.90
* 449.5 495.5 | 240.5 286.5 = 1.28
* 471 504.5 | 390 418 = 1.06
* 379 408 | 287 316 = 0.91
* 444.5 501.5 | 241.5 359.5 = 1.06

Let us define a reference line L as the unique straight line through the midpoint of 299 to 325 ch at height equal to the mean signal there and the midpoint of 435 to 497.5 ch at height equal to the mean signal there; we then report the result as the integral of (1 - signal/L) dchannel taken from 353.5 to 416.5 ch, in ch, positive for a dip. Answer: 3.35 ch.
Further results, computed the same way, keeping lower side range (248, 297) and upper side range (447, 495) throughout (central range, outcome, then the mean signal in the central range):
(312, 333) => -4.7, 18.1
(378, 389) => -1.0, 17.2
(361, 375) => -1.5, 17.2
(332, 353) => -3.1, 17.4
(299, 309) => -3.2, 19.1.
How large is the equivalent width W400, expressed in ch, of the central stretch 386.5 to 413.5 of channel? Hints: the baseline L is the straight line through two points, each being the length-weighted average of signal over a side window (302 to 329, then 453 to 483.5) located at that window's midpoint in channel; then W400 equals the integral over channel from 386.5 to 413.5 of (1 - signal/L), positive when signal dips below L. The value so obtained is 1.42 ch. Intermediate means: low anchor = 18.6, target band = 16.8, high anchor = 17.1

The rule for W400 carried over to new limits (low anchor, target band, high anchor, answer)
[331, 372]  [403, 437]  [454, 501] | 1.3 ch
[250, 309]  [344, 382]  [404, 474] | -3.2 ch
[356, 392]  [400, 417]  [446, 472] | 0.6 ch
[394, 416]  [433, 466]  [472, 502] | 0.5 ch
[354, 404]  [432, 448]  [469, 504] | 0.4 ch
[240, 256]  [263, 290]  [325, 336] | 5.0 ch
